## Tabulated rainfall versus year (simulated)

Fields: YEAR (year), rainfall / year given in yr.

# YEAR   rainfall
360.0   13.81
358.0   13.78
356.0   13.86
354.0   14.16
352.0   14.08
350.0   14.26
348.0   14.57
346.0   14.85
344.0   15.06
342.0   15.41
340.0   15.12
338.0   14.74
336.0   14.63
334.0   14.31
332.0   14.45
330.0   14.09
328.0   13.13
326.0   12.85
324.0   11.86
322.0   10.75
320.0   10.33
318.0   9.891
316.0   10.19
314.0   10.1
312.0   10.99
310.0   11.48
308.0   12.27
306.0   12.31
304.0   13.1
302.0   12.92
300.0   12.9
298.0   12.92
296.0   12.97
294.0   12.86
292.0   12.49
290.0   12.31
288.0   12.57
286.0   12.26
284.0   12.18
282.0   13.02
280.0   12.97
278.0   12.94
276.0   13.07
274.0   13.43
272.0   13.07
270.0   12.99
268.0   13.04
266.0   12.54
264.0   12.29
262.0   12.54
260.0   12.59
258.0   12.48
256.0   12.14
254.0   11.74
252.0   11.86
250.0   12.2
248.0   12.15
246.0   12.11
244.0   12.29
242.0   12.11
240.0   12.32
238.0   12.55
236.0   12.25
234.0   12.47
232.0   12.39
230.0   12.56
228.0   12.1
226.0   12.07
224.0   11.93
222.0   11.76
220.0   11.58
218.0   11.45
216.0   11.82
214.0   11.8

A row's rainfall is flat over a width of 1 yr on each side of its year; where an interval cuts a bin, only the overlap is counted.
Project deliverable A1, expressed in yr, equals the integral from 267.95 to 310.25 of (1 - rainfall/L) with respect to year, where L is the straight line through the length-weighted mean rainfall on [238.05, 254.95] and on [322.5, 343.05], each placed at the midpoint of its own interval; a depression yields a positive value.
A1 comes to 0.93 yr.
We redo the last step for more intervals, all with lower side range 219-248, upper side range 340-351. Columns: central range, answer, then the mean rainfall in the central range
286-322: 5.1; 11.9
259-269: 0.2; 12.6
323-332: 0.8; 13.1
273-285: 0.3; 12.9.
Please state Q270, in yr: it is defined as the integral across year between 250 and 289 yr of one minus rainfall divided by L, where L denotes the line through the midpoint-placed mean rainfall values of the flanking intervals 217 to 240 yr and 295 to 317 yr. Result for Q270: -1.77 yr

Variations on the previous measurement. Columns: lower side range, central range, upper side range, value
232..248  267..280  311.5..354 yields -0.5 yr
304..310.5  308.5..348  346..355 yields 1.2 yr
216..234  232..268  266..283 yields 0.6 yr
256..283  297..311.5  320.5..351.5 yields 1.0 yr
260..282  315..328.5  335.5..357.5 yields 2.7 yr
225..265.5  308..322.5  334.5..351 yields 3.5 yr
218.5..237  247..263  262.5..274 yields 0.5 yr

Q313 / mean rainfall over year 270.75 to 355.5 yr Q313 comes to 13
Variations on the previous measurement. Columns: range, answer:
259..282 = 12.9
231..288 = 12.5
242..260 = 12.1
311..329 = 11.1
